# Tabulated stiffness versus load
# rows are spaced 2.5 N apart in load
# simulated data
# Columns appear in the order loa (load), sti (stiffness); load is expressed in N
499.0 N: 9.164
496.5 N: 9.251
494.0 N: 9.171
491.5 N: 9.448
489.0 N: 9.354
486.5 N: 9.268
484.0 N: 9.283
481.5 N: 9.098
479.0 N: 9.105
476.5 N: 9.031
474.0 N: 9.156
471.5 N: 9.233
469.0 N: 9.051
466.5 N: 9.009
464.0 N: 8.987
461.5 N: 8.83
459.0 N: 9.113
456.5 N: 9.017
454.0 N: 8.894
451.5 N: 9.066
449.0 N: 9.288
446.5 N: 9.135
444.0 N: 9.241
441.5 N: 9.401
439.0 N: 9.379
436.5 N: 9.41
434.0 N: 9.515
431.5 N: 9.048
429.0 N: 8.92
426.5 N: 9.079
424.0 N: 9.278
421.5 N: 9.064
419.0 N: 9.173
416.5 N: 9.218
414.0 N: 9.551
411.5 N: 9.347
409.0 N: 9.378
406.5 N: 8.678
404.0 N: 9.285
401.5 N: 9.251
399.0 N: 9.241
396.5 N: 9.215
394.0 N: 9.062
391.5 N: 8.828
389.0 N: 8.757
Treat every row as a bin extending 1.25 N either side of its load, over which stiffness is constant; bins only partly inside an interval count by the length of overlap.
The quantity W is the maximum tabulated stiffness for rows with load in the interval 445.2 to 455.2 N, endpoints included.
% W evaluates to 9.288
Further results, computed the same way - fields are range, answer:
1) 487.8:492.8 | 9.448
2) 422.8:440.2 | 9.515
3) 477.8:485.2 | 9.283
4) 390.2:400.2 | 9.241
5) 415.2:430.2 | 9.278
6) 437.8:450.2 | 9.401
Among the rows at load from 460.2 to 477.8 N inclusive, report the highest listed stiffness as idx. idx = 9.233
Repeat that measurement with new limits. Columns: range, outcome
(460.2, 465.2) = 8.987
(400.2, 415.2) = 9.551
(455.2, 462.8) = 9.113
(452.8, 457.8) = 9.017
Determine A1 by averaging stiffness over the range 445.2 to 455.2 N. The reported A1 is 9.1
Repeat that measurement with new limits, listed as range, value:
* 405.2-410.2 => 9.03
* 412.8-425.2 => 9.26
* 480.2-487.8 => 9.22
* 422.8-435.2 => 9.17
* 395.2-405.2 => 9.25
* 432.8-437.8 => 9.46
